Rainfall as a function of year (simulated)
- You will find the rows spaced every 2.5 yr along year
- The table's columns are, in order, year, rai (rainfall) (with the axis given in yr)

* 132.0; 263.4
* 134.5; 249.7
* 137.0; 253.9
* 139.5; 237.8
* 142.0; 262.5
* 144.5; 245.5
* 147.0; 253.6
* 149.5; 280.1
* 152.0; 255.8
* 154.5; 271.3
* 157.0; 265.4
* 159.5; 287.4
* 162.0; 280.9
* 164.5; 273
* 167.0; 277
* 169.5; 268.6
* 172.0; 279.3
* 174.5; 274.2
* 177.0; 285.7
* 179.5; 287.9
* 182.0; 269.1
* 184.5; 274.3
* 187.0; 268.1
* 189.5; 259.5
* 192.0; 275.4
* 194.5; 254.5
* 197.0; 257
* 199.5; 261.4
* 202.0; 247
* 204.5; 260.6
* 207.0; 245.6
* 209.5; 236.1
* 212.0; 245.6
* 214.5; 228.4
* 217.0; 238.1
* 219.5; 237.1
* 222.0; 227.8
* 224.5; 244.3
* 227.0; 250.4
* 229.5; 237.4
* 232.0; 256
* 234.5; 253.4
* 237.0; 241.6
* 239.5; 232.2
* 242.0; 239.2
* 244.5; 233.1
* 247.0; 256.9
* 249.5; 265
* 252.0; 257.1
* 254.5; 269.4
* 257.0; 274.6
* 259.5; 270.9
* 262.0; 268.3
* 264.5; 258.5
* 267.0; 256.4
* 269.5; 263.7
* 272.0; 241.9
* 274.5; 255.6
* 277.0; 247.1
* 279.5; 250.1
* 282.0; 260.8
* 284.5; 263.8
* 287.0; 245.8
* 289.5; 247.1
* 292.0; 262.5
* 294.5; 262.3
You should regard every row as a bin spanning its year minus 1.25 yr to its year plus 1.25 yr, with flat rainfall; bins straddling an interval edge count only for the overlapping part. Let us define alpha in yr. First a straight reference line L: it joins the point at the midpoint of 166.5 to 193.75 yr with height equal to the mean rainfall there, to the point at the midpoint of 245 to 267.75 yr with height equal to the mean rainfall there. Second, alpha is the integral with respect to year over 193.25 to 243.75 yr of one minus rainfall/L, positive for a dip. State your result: 4.5 yr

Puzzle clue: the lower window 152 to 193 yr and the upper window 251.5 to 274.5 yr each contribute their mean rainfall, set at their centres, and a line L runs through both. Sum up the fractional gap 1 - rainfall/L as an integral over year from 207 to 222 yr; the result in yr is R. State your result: 1.8 yr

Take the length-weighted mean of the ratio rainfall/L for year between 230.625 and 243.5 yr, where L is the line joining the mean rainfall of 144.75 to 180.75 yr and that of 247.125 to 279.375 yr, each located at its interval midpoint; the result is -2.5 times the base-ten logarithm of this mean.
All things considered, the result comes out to 0.08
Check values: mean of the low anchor 274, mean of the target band 244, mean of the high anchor 260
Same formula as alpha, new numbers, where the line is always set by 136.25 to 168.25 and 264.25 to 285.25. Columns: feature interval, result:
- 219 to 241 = 1.4 yr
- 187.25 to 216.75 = 1.0 yr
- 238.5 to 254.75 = 0.5 yr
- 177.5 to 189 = -0.5 yr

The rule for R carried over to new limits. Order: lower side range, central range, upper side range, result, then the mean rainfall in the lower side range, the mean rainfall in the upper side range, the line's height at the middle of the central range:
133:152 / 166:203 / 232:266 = -2.1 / 255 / 255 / 255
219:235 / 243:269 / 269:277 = -1.3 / 244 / 252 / 249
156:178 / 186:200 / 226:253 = 0.2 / 277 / 247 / 266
